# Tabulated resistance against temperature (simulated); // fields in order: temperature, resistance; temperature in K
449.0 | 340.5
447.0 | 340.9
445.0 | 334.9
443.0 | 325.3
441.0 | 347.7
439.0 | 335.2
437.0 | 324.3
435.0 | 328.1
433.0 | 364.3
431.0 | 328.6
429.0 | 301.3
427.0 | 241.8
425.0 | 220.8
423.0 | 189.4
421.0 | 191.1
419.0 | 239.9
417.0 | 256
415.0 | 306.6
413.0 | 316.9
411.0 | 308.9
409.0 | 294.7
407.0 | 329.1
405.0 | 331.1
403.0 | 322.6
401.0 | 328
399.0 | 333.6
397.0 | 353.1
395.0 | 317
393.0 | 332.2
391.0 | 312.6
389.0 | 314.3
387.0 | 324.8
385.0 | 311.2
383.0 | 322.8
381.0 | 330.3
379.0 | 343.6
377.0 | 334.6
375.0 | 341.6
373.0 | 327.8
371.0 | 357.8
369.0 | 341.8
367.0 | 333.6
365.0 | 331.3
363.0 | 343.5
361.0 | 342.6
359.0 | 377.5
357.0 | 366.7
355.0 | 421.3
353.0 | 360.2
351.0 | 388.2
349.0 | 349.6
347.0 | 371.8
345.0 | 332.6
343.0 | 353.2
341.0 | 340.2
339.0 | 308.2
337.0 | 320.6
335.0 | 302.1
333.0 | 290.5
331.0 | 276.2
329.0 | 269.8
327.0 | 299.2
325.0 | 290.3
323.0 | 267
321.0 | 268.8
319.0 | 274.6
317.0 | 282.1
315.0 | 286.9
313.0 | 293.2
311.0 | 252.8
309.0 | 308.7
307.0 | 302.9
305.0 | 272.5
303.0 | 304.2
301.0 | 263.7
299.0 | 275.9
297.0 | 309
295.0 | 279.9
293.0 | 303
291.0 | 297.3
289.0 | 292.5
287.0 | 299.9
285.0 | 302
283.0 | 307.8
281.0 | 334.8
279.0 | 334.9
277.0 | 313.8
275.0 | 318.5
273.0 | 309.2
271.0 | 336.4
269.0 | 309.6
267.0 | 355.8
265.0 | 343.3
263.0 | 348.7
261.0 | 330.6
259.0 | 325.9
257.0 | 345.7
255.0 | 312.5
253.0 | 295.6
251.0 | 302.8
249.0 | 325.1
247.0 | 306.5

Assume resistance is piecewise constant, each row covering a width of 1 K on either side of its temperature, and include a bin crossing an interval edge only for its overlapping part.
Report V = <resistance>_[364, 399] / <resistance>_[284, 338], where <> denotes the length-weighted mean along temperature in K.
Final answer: 1.1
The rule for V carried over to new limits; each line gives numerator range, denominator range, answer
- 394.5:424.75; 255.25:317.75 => 0.95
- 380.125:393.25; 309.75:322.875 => 1.16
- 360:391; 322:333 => 1.18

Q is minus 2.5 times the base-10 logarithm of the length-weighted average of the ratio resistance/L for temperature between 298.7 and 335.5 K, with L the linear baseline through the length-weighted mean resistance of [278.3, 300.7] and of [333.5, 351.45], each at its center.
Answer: 0.13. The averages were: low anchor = 302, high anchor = 338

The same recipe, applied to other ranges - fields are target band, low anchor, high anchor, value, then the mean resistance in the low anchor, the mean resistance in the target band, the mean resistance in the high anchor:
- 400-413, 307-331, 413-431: -0.236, 282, 319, 252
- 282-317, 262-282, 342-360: 0.181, 330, 291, 369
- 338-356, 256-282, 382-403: -0.099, 331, 358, 325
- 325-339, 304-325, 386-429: -0.038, 281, 294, 294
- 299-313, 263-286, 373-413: 0.147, 325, 284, 325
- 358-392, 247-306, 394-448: -0.095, 312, 335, 304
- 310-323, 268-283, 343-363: 0.243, 321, 276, 366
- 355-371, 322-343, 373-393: -0.123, 299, 353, 327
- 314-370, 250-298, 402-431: -0.095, 317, 325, 277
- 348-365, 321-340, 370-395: -0.183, 290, 366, 329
